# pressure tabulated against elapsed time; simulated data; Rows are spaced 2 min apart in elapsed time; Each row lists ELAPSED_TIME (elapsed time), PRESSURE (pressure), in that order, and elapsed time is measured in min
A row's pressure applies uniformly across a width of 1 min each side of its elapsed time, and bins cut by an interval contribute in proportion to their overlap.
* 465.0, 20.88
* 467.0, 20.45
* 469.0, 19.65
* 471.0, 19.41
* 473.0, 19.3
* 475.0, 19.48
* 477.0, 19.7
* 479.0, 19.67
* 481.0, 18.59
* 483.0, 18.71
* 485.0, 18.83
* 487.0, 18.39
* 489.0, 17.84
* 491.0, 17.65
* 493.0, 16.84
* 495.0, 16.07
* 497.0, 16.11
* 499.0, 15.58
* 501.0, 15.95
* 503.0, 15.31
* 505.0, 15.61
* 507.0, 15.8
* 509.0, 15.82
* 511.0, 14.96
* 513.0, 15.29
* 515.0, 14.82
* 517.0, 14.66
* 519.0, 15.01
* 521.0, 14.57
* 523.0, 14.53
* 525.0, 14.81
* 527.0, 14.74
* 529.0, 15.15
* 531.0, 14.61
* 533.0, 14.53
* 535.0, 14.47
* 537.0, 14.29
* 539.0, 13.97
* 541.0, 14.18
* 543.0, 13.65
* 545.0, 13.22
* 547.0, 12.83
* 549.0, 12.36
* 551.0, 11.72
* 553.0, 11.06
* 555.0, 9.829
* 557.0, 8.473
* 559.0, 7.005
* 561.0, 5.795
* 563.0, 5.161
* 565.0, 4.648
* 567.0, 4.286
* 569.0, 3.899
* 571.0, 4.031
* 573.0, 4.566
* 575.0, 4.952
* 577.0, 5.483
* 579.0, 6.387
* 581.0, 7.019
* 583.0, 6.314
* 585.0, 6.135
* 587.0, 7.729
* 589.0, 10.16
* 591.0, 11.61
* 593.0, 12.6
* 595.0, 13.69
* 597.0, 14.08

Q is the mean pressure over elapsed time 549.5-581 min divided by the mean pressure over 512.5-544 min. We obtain 0.45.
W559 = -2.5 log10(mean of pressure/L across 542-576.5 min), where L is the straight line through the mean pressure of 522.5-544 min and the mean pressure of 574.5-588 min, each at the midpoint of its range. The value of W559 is 0.29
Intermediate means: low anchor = 14.4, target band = 8.05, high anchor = 6.34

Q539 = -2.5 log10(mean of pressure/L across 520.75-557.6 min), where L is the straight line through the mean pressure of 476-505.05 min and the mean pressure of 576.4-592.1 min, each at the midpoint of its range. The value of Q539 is -0.08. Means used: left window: 17.4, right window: 7.69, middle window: 13.3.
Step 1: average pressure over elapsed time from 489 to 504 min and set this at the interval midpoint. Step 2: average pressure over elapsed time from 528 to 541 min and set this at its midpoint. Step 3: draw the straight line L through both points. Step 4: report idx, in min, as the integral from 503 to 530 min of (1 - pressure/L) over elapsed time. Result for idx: 0.5 min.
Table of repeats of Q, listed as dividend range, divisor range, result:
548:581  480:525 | 0.42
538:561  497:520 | 0.74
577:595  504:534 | 0.57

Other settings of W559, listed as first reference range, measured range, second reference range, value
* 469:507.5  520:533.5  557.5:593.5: -0.157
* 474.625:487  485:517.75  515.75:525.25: 0.045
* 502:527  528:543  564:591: -0.194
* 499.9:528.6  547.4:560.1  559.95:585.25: -0.191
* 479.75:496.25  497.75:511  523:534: 0.065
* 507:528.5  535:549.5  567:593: -0.164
